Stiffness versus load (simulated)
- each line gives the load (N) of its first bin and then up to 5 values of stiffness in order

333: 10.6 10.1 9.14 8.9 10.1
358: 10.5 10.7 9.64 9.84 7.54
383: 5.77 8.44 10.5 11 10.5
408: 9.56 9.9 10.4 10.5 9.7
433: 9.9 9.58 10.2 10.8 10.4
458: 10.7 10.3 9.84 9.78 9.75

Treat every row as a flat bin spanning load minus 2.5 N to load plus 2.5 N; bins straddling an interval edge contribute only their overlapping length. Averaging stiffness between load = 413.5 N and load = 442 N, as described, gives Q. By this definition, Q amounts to 10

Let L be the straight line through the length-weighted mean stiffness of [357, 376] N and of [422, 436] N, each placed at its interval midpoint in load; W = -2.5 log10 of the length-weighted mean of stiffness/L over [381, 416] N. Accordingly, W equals 0.06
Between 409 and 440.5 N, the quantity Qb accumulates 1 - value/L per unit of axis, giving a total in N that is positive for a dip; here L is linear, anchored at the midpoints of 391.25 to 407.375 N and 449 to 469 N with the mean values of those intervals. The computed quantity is 1.5 N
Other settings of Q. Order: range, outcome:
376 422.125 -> 9.35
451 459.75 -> 10.5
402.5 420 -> 10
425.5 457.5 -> 10.1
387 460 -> 10.2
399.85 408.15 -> 10.2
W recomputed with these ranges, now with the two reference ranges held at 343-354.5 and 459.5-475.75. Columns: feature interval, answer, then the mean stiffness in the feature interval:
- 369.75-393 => 0.161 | 8.23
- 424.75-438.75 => 0.004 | 9.79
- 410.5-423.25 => -0.053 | 10.2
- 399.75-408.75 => -0.058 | 10.2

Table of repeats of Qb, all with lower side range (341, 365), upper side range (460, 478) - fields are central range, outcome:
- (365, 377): 0.46 N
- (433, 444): 0.10 N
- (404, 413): 0.09 N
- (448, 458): -0.63 N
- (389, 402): -0.73 N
